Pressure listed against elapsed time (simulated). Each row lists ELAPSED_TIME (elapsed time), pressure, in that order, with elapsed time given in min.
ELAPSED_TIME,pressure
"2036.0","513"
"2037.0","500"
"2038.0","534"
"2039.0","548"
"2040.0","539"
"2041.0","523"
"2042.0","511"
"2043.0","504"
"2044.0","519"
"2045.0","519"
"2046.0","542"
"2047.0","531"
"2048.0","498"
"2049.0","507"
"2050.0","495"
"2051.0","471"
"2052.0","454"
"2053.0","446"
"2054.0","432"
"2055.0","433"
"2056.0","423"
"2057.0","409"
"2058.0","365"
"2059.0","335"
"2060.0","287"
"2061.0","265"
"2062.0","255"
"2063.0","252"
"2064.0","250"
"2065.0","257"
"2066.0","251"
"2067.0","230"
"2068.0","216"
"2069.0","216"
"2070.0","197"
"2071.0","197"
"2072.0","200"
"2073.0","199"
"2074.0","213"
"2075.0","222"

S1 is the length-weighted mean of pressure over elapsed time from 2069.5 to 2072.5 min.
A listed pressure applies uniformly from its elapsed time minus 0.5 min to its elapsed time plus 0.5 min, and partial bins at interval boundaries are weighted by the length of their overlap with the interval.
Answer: 198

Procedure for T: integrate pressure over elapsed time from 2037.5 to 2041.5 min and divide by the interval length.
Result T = 536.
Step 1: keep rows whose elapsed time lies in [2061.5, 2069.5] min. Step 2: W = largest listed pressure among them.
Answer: 257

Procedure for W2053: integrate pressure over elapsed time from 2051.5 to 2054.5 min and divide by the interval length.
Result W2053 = 444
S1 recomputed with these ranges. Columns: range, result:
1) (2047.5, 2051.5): 493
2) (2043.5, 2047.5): 528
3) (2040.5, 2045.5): 515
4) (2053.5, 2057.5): 424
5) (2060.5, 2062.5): 260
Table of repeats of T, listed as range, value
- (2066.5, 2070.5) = 215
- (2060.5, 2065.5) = 256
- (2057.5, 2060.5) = 329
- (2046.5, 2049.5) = 512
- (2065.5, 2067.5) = 240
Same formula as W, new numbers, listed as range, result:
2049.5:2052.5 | 495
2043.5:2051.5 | 542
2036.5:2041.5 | 548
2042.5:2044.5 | 519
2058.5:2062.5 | 335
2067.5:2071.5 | 216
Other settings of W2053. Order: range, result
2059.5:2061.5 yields 276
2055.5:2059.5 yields 383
